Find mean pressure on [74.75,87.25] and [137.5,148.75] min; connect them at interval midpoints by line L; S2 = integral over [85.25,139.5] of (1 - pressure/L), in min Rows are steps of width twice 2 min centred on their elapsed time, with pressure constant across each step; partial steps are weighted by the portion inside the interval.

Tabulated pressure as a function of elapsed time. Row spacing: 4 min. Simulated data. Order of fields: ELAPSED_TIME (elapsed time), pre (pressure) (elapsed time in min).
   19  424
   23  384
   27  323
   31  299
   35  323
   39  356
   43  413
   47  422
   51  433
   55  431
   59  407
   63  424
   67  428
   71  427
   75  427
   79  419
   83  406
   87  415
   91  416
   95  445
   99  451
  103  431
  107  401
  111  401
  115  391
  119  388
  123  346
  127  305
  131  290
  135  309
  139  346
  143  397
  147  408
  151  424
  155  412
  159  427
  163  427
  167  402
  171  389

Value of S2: 2.6 min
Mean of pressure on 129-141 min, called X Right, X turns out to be 315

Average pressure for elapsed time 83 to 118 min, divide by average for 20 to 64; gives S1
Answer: 1.09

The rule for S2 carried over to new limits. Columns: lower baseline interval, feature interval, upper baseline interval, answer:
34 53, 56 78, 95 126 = -1.5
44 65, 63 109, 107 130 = -3.5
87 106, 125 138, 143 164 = 3.6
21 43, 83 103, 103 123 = -2.5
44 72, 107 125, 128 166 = 0.6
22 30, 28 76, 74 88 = -2.4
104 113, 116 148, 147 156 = 4.9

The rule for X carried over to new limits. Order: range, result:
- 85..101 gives 432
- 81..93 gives 412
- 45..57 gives 429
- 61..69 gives 426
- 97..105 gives 441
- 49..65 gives 424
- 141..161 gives 414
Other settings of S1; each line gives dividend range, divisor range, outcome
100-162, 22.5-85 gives 0.96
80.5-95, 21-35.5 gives 1.25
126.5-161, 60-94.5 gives 0.88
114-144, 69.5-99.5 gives 0.81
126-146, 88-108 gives 0.78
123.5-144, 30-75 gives 0.82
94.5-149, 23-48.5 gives 1.06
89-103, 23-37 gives 1.34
